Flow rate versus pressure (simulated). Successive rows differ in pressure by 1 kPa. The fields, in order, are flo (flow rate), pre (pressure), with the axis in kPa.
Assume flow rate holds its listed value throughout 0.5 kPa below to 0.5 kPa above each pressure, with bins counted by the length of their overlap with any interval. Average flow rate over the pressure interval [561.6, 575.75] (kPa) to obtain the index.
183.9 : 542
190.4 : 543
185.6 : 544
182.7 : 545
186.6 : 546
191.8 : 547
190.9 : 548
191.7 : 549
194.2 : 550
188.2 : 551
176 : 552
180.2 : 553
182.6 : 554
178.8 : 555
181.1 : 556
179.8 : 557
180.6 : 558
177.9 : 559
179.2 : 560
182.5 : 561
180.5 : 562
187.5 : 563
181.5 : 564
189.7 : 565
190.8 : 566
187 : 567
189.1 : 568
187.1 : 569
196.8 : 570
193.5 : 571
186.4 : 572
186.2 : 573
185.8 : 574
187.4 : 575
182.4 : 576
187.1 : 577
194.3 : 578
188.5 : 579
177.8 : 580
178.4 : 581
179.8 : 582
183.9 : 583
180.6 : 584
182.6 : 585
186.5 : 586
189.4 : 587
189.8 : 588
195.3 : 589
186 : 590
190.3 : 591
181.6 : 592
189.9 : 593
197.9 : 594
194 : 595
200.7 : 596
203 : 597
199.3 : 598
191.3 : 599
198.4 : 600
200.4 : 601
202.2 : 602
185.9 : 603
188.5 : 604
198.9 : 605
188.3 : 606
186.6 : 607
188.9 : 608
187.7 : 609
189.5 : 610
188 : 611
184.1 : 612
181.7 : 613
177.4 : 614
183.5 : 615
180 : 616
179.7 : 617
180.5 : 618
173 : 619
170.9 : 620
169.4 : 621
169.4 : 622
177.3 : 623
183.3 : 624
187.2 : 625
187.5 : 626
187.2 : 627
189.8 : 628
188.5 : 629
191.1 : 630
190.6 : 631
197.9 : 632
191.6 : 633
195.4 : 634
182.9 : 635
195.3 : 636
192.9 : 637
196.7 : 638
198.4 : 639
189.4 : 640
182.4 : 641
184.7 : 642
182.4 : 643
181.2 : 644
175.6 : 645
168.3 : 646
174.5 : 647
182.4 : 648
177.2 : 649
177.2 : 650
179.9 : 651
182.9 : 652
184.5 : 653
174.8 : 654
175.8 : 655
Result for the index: 188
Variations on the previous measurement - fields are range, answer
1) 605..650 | 184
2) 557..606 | 189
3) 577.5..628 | 187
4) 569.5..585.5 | 186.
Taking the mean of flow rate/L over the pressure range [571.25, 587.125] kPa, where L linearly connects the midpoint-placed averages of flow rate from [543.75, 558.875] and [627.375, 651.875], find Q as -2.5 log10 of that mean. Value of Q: 0.00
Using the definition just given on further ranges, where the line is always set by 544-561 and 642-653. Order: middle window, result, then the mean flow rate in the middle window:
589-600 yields -0.070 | 194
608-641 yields -0.033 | 186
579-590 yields -0.015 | 185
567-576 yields -0.033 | 189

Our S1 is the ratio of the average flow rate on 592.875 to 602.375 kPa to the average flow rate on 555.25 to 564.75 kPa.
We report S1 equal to 1.09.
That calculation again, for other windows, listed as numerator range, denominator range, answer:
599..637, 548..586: 1.01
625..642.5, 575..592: 1.03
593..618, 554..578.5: 1.03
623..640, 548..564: 1.04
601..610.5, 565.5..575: 1.01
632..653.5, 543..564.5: 1.00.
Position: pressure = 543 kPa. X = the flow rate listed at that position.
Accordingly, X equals 190.4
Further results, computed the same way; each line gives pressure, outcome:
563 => 187.5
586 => 186.5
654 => 174.8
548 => 190.9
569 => 187.1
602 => 202.2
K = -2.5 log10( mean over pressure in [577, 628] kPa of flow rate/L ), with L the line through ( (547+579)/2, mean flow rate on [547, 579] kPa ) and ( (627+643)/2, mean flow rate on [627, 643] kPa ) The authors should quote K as 0.01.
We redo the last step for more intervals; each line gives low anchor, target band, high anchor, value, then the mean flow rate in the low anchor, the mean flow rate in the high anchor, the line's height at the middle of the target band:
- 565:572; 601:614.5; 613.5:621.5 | -0.054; 190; 177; 179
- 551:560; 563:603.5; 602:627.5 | -0.046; 180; 183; 182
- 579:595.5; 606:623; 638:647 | 0.024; 187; 183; 185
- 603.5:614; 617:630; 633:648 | 0.036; 188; 186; 187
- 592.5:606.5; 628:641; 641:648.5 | -0.055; 196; 179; 183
